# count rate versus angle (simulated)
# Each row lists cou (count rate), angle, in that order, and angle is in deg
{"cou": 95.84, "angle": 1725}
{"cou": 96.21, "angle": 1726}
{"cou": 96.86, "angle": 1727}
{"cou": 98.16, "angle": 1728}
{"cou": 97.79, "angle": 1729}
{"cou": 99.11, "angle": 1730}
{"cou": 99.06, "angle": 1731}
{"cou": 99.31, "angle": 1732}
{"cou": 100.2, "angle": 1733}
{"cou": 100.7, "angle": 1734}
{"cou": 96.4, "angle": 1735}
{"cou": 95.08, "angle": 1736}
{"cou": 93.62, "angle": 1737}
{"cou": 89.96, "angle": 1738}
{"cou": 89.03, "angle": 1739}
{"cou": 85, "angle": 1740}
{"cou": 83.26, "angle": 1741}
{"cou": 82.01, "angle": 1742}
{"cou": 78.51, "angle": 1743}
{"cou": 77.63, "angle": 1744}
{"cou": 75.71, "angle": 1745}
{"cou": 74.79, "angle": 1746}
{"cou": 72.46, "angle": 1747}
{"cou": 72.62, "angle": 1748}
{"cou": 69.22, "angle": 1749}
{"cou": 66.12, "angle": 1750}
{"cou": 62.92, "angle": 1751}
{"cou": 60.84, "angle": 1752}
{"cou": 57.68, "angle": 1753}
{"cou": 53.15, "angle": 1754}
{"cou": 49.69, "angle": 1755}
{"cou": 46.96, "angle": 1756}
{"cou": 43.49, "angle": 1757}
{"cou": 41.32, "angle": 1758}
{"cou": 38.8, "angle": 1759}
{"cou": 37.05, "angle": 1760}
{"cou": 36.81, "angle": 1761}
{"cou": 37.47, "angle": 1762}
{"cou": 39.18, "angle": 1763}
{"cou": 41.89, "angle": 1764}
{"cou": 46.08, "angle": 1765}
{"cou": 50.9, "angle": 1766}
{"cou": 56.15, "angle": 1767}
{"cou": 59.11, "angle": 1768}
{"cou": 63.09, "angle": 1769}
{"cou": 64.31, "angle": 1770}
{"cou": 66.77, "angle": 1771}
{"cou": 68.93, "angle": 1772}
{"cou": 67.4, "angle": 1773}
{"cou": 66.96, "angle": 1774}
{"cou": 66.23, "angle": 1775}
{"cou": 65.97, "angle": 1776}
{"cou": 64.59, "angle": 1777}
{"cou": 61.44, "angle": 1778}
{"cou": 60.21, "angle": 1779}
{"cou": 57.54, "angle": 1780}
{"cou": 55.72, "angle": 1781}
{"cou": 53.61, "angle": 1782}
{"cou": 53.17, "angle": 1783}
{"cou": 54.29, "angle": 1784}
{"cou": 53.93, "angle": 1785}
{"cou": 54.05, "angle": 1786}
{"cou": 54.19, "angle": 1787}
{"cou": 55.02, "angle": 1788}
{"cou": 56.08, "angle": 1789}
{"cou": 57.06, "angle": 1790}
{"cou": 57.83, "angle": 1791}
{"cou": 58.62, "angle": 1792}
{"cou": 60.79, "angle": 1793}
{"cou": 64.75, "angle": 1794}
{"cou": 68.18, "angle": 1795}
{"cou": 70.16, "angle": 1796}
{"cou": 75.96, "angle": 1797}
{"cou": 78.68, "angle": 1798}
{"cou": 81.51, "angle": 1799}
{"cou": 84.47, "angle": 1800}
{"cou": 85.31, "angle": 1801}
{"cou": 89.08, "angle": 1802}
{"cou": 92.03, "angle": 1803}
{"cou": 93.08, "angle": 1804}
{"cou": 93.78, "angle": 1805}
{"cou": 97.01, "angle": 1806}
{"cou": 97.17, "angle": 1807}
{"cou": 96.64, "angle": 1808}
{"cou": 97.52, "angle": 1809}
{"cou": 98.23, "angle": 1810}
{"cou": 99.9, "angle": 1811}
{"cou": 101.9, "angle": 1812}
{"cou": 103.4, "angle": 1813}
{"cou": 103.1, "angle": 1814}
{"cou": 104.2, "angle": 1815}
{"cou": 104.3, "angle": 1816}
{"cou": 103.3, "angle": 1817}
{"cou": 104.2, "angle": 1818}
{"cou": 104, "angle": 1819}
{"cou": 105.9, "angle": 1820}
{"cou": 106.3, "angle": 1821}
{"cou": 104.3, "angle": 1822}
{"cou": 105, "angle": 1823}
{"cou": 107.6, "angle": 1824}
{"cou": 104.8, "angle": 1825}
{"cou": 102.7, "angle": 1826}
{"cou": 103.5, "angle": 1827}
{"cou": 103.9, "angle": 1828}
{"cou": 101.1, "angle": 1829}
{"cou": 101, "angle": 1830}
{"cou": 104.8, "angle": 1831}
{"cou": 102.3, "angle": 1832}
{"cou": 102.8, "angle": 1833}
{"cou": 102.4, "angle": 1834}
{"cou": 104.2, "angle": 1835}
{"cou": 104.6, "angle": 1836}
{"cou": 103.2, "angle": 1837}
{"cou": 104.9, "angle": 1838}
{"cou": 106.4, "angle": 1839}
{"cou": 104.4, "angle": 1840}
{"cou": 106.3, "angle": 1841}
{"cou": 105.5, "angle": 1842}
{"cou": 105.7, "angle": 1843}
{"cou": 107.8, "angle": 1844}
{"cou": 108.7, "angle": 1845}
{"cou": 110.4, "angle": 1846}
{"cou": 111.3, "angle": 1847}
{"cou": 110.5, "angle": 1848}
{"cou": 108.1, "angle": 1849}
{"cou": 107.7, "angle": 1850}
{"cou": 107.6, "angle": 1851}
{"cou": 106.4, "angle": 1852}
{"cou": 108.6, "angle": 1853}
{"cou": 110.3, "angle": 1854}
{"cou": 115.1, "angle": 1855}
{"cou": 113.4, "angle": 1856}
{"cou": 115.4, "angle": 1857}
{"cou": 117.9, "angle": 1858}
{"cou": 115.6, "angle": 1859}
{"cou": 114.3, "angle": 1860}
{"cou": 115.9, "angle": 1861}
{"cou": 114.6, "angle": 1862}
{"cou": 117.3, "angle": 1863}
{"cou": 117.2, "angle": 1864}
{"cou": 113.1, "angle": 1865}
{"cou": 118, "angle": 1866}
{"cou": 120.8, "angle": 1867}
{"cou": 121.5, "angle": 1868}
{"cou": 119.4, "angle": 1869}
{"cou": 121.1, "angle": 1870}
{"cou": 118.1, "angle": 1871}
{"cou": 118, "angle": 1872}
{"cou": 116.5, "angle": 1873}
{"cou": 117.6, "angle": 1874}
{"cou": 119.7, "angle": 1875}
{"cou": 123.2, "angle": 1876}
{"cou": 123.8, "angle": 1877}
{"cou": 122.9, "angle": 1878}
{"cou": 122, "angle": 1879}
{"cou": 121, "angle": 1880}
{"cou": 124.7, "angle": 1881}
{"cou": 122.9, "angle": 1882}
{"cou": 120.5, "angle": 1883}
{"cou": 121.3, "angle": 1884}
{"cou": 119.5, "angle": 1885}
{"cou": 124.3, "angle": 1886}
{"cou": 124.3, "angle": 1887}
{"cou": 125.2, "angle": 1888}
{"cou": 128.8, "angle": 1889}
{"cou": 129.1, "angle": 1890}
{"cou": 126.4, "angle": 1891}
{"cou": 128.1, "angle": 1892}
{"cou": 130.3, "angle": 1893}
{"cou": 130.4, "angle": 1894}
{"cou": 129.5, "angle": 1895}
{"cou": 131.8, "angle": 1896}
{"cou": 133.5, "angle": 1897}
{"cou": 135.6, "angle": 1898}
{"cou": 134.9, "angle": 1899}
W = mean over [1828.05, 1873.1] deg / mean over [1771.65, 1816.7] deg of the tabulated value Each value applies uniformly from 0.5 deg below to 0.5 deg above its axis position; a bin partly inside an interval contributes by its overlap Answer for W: 1.47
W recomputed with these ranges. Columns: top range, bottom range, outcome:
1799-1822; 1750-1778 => 1.81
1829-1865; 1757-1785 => 2.00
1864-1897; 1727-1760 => 1.61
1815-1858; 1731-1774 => 1.59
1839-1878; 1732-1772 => 1.73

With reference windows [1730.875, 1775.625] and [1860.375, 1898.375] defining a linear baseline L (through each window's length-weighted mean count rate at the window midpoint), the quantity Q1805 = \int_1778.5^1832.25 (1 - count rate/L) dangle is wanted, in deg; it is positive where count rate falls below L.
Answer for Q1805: 3.7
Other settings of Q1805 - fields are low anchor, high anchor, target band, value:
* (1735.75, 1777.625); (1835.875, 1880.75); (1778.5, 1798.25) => 4.8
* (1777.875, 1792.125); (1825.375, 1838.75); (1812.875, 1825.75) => -2.0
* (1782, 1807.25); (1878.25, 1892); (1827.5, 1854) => -2.2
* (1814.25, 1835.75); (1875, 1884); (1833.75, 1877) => 0.7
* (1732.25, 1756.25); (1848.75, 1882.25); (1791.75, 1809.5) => 2.4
